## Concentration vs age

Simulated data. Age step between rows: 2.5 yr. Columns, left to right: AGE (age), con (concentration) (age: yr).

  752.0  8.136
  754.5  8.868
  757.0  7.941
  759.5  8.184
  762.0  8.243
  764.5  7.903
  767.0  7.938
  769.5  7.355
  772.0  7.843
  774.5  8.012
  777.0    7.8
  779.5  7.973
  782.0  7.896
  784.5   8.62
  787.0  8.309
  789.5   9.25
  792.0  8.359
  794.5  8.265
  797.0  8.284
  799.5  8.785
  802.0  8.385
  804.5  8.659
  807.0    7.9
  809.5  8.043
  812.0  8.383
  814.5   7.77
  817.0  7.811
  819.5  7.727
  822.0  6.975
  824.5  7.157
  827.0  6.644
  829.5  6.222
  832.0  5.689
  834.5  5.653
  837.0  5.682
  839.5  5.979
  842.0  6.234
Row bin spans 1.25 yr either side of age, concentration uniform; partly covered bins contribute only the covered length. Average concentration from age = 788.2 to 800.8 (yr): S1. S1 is 8.59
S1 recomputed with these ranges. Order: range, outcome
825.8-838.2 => 5.98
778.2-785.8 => 8.16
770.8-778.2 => 7.89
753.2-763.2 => 8.31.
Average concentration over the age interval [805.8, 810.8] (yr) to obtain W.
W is 7.98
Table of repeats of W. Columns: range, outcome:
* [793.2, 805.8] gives 8.47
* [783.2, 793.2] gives 8.63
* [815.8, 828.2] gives 7.26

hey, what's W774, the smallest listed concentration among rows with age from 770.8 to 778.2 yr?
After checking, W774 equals 7.8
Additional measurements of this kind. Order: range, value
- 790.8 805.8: 8.265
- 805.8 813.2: 7.9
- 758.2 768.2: 7.903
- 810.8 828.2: 6.644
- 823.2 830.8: 6.222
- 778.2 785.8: 7.896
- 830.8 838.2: 5.653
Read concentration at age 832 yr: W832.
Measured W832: 5.689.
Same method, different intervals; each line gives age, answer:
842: 6.234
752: 8.136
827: 6.644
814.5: 7.77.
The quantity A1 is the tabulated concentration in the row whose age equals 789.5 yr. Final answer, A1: 9.25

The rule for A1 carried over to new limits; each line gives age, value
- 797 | 8.284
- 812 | 8.383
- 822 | 6.975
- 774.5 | 8.012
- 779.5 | 7.973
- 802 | 8.385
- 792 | 8.359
